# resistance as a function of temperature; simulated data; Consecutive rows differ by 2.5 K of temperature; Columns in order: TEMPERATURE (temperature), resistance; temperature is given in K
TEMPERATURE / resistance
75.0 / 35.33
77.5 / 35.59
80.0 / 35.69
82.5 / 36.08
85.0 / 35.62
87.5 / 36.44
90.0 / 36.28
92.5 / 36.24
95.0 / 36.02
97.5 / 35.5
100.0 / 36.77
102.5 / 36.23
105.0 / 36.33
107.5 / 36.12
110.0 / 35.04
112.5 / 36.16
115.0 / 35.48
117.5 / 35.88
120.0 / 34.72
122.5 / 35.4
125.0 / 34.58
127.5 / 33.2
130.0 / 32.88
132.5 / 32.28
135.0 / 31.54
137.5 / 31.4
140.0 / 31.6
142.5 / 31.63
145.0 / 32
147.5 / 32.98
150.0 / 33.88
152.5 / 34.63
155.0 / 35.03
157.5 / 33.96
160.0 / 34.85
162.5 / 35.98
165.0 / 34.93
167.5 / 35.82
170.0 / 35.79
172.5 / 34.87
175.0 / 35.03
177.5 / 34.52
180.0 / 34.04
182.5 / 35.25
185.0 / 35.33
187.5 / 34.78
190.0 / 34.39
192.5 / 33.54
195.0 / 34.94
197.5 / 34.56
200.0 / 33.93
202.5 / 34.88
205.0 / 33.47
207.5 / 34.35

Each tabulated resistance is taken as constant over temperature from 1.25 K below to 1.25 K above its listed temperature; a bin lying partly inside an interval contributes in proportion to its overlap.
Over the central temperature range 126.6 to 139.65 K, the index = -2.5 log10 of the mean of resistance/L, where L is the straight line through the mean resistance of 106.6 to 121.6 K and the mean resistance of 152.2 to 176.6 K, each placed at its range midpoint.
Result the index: 0.10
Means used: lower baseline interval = 35.5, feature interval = 32.2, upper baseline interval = 35.1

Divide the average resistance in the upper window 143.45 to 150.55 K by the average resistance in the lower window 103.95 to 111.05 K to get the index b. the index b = 0.9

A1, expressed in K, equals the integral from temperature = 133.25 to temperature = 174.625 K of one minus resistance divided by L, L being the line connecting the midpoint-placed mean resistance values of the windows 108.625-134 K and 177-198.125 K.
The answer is 0.90 K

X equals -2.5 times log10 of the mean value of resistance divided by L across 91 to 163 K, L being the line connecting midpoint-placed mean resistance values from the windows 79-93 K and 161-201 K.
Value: 0.04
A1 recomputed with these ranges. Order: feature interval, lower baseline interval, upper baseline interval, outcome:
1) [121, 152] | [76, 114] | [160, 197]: 2.3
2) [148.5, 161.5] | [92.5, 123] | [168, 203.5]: 0.3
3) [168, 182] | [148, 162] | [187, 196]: -0.2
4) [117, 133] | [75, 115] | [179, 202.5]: 0.6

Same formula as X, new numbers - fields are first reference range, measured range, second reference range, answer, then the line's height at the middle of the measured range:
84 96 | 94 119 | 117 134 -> -0.024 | 35.2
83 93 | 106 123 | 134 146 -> -0.054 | 33.8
